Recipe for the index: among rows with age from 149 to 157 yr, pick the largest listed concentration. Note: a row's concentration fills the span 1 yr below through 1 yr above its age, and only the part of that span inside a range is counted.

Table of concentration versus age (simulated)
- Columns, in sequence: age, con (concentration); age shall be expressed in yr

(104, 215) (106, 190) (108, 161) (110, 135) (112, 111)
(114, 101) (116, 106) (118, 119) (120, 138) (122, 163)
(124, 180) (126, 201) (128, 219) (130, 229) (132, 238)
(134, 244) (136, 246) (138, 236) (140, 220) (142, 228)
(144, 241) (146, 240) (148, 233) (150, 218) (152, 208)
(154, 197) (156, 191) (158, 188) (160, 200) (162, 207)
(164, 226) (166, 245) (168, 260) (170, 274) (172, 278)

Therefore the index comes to 218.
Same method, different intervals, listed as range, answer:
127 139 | 246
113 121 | 138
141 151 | 241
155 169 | 260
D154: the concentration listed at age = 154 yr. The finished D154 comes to 197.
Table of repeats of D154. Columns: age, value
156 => 191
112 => 111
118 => 119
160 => 200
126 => 201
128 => 219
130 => 229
